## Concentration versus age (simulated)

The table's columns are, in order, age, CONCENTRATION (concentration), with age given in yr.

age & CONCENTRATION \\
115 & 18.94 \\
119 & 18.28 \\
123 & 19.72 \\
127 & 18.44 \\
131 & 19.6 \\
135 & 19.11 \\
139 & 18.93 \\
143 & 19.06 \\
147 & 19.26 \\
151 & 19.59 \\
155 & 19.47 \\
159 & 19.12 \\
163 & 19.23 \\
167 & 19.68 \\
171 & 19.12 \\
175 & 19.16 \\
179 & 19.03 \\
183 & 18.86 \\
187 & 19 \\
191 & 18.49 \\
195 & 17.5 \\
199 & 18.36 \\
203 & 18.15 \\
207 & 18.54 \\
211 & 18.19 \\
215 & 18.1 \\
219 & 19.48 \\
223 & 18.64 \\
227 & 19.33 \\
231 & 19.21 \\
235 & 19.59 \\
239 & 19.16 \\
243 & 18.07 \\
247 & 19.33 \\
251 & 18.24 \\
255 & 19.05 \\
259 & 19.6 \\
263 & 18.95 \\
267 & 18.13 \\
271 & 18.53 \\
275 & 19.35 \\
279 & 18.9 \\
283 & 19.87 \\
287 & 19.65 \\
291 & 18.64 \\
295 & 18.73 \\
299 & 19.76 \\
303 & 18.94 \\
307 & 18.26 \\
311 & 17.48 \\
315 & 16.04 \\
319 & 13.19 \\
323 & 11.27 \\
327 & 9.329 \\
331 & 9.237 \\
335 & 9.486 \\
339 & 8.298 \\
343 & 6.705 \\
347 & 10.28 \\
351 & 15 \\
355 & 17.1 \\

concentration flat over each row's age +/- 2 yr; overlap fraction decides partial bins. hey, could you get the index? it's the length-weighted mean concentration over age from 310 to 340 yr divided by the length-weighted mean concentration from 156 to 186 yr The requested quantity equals 0.61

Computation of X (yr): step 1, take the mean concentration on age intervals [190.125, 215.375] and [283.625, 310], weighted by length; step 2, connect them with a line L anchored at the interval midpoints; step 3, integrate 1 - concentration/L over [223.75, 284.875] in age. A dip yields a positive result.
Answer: -1.3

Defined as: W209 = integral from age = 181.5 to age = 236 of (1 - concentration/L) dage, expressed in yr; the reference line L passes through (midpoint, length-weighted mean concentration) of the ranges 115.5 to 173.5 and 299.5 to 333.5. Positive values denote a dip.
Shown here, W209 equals -4.0 yr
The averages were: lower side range 19.2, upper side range 14.4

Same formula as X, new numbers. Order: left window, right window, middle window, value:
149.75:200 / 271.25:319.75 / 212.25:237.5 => -0.4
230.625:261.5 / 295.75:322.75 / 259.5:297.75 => -2.3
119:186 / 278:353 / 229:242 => -1.8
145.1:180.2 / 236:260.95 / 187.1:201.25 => 0.7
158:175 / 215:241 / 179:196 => 0.6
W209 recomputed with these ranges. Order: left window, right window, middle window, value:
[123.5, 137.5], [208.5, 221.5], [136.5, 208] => -0.3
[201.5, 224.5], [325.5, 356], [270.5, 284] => -4.4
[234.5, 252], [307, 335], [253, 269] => -1.3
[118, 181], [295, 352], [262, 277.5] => -3.7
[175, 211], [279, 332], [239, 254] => -1.0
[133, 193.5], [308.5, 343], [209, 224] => -1.8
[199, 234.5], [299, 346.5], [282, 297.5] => -4.8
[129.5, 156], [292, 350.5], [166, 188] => -1.2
